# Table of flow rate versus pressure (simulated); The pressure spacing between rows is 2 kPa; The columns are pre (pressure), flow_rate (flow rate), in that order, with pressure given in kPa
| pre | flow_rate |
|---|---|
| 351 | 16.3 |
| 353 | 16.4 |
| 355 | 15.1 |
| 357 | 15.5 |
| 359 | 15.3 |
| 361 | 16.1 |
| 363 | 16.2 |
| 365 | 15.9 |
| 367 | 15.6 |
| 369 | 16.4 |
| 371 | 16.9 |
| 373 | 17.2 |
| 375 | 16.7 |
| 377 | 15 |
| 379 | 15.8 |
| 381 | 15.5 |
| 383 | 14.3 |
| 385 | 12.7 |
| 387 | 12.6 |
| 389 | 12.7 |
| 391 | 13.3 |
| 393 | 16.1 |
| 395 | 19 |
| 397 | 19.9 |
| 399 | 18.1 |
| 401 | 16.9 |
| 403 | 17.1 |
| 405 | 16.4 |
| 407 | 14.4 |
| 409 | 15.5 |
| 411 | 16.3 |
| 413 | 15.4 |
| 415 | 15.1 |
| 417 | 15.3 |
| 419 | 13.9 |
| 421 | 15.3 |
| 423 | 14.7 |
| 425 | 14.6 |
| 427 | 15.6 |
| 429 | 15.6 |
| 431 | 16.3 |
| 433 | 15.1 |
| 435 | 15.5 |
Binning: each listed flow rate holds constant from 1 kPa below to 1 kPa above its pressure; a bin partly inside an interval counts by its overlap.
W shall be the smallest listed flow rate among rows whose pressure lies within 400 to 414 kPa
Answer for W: 14.4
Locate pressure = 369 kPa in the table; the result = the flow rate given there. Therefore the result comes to 16.4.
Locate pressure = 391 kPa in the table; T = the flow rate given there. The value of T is 13.3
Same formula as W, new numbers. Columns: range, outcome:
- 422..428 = 14.6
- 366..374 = 15.6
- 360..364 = 16.1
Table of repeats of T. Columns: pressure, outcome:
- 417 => 15.3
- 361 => 16.1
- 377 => 15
